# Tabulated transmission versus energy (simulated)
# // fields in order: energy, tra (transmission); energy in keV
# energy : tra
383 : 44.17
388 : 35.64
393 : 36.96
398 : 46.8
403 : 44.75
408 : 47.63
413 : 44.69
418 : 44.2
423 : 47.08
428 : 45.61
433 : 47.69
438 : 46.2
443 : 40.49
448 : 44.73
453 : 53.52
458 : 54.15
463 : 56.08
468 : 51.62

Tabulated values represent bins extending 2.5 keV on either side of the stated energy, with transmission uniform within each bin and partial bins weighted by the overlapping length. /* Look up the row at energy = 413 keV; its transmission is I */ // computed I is 44.69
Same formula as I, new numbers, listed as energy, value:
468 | 51.62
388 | 35.64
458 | 54.15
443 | 40.49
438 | 46.2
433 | 47.69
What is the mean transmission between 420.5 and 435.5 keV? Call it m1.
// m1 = 46.8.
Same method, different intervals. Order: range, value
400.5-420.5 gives 45.3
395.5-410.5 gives 46.4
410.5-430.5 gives 45.4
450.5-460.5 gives 53.8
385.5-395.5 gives 36.3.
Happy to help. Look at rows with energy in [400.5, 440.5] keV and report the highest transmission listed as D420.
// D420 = 47.69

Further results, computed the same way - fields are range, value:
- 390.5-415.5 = 47.63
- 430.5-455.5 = 53.52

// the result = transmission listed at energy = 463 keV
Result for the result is 56.08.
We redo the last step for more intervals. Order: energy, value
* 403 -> 44.75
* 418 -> 44.2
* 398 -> 46.8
